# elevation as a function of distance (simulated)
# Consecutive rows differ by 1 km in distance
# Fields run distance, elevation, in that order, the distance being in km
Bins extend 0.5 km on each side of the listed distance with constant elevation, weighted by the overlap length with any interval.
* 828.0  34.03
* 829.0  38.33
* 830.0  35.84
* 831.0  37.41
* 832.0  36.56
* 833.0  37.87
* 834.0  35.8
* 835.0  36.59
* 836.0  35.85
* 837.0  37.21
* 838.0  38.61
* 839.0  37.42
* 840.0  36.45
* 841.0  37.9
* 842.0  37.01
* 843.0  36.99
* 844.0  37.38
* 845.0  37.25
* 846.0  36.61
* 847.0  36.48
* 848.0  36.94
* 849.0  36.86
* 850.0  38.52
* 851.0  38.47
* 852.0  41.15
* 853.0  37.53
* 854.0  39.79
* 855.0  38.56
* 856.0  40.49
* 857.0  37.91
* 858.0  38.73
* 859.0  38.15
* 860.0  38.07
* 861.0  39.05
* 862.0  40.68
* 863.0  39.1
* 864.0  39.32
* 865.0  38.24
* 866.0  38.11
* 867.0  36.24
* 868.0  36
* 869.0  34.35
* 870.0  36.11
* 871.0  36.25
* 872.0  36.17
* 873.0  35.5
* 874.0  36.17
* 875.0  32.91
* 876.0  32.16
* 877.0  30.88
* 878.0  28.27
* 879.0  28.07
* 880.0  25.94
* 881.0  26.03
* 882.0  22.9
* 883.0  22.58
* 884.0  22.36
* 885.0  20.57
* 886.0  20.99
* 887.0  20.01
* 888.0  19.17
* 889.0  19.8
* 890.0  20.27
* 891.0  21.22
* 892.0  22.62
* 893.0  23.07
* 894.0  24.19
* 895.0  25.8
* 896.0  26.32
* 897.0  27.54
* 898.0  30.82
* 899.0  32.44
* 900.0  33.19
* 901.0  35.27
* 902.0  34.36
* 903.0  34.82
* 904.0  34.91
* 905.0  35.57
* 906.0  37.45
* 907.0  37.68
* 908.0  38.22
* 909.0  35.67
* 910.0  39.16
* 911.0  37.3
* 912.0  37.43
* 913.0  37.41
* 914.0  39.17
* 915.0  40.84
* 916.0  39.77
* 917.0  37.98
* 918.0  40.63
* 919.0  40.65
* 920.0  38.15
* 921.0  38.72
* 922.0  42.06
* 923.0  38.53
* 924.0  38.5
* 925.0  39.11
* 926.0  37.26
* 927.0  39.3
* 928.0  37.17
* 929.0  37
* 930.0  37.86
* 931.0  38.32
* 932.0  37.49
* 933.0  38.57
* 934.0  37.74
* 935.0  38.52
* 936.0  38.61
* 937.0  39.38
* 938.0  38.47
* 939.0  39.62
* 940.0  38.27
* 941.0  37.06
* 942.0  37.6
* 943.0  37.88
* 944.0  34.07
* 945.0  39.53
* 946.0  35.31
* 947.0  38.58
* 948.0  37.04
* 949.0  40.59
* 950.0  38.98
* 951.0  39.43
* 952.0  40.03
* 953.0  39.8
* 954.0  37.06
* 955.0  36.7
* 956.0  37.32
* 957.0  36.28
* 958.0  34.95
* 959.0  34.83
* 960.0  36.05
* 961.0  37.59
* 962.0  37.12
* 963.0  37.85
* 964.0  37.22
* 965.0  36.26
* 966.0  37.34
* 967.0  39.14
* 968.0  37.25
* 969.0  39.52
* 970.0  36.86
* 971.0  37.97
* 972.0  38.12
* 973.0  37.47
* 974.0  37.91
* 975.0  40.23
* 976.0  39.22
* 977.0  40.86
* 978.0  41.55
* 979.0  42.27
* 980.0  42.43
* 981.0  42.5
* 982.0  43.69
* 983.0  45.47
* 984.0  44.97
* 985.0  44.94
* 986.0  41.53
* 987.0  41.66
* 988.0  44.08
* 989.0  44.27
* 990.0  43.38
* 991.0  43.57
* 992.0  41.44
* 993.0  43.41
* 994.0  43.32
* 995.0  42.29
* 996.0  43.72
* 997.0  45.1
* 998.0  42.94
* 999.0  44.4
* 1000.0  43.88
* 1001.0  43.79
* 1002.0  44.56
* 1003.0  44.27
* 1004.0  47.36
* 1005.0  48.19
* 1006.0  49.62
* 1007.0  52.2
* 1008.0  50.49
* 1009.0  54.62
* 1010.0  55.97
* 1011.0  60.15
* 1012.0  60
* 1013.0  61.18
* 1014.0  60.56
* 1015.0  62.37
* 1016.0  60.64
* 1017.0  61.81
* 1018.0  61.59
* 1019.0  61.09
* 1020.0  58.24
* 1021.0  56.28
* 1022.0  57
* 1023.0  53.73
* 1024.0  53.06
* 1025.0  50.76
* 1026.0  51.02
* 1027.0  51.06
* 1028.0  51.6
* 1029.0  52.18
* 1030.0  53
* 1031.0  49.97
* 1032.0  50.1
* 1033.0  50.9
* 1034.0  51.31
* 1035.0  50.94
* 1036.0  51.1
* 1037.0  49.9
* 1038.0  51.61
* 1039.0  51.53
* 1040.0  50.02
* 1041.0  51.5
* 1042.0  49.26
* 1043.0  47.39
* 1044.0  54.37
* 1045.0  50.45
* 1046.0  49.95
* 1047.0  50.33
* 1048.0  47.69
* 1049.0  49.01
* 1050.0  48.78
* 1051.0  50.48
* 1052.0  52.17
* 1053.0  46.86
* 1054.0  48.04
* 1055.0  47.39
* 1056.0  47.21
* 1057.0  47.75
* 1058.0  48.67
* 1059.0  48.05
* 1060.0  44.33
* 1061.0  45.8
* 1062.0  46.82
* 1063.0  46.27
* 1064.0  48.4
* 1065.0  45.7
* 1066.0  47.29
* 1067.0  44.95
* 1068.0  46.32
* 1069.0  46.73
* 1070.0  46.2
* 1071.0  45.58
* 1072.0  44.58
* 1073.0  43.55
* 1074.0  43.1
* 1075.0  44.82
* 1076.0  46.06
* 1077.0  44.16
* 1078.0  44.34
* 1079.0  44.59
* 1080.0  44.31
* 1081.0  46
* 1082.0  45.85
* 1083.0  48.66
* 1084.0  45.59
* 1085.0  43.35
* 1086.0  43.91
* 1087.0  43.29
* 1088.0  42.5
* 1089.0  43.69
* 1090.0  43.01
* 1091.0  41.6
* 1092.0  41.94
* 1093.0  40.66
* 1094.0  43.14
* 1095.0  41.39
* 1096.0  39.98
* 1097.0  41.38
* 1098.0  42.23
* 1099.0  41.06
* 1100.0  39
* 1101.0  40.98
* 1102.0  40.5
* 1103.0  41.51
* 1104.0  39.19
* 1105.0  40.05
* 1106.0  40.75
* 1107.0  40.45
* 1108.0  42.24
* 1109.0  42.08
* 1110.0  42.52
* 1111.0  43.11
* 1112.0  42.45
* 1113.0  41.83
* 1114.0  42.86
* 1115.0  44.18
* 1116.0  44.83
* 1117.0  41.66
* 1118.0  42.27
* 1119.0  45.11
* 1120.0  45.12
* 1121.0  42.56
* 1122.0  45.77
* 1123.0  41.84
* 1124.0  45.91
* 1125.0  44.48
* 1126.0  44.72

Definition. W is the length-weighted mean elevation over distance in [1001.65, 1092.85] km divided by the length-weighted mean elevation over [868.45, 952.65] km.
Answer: 1.5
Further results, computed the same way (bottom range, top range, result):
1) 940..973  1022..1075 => 1.30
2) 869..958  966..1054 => 1.41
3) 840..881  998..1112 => 1.32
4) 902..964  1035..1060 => 1.31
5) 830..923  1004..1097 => 1.44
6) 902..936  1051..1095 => 1.19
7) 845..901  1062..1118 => 1.36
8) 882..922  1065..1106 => 1.38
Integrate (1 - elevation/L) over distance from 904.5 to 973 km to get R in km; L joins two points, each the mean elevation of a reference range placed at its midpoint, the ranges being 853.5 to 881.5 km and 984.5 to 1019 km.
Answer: 7.68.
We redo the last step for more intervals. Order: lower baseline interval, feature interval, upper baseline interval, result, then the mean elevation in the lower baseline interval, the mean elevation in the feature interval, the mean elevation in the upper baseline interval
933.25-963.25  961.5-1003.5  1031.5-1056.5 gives 0.72 km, 37.7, 41.4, 49.9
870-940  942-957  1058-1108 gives -0.87 km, 33.2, 38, 43.8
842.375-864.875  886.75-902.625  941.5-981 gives 5.02 km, 38.4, 26.2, 38.2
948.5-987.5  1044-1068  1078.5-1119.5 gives -3.79 km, 39.3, 48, 42.6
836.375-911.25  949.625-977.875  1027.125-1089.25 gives 1.69 km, 33.2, 37.9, 47.7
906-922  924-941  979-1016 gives 0.99 km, 38.7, 38.3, 47.6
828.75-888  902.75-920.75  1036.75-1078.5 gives 0.12 km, 34.8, 38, 47.7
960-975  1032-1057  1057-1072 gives -2.93 km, 37.7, 49.9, 46.5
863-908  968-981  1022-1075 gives 0.27 km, 30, 39.6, 49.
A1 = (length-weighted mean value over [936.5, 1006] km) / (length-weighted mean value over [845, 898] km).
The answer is 1.26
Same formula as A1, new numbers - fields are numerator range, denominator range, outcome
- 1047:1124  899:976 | 1.17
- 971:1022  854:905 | 1.53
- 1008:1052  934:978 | 1.41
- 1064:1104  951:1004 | 1.07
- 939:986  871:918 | 1.27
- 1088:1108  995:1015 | 0.82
